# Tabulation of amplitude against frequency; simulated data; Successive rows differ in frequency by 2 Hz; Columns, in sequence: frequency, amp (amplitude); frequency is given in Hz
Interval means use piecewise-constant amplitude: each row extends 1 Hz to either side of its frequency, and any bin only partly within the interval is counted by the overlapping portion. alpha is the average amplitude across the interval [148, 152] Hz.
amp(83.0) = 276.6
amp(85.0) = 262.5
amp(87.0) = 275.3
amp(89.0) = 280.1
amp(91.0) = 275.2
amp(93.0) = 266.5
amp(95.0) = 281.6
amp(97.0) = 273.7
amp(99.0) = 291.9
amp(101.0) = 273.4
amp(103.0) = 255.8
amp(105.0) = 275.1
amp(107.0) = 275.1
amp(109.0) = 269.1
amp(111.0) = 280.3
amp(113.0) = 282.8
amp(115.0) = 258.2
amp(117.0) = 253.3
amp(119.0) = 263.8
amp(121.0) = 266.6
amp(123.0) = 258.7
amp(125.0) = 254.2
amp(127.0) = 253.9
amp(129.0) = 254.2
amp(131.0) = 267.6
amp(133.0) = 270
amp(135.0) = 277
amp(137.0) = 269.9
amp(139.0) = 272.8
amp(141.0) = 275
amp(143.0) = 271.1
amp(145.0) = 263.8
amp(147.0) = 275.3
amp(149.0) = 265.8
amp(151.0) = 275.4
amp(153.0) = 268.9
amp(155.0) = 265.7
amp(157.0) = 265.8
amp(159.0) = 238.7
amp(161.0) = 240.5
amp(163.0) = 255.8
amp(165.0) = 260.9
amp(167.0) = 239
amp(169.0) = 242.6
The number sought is 271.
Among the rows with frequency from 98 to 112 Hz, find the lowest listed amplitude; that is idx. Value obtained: 255.8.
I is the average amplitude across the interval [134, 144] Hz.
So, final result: 273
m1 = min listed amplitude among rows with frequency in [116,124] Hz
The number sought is 253.3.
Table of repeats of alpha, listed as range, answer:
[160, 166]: 252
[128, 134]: 264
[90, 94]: 271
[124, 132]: 257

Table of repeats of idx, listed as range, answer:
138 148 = 263.8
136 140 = 269.9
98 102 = 273.4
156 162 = 238.7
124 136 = 253.9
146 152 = 265.8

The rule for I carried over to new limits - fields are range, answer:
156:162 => 248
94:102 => 280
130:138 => 271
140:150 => 270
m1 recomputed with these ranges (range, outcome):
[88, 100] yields 266.5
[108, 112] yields 269.1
